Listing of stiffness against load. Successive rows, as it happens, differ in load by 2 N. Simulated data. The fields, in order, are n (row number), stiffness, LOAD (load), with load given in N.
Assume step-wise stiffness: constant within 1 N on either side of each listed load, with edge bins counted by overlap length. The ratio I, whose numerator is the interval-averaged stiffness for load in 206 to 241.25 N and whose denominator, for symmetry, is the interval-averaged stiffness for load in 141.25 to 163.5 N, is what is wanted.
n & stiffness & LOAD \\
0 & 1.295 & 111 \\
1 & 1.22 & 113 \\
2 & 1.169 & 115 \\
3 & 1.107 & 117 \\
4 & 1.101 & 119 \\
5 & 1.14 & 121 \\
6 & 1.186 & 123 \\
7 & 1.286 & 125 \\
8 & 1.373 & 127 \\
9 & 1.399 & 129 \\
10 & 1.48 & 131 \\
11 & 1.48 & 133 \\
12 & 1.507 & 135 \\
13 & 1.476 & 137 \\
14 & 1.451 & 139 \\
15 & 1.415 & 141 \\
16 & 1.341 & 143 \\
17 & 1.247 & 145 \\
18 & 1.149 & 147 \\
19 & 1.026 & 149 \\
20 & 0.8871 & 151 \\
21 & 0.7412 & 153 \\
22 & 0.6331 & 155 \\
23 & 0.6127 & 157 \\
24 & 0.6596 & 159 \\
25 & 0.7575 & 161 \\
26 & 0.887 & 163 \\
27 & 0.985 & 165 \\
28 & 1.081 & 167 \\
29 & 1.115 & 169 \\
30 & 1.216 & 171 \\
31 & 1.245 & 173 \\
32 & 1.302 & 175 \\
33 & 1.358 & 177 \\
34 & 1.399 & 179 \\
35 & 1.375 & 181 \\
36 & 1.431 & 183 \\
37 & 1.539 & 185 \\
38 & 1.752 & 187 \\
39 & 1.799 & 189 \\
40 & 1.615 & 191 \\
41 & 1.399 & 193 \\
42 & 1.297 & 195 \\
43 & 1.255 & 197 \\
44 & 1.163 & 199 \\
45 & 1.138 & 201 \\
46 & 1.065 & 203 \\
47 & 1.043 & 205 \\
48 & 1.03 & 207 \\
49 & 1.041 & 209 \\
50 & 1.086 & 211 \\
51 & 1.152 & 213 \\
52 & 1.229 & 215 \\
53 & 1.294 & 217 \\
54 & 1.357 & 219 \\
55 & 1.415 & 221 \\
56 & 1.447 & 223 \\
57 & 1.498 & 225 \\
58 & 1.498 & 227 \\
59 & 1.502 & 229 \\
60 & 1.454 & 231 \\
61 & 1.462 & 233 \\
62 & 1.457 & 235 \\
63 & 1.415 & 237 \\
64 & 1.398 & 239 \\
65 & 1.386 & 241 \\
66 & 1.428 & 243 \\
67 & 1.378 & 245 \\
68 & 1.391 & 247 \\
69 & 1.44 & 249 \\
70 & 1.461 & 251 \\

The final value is 1.45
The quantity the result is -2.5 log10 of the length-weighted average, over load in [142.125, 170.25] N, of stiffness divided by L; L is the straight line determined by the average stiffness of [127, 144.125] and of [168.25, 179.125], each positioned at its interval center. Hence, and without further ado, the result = 0.39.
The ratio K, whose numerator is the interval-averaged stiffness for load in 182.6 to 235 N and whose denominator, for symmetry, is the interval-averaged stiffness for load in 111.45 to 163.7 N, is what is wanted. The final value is 1.2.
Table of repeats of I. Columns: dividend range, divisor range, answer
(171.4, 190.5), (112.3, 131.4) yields 1.18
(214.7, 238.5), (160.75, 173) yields 1.37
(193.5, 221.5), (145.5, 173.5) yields 1.27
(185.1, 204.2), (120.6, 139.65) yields 1.00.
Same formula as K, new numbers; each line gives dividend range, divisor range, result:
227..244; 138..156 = 1.31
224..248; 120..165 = 1.26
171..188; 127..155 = 1.12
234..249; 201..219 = 1.25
